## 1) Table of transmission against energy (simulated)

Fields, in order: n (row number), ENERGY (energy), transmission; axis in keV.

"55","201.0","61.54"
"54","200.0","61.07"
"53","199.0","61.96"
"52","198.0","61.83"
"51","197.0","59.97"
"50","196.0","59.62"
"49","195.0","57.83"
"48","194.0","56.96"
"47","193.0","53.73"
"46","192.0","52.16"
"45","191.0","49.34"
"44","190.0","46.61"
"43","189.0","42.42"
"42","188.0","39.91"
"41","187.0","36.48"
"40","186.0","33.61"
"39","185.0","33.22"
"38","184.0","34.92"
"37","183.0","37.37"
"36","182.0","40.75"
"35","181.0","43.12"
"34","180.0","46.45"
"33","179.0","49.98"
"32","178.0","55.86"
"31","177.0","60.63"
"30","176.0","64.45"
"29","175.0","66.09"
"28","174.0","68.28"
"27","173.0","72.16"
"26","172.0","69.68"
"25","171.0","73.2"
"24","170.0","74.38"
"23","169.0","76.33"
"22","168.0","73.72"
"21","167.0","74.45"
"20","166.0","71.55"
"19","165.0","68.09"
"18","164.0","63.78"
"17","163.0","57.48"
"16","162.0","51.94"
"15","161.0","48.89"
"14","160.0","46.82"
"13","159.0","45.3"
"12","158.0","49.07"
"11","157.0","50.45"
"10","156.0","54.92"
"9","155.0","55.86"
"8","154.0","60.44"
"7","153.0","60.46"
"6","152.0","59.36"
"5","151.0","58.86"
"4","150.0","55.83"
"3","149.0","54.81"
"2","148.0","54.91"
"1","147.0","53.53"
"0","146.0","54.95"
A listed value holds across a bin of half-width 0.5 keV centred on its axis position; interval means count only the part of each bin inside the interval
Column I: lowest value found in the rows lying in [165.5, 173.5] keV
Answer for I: 69.68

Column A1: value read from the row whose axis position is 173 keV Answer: 72.16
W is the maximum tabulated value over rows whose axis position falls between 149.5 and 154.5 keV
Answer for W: 60.46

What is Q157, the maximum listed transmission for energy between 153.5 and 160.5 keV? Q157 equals 60.44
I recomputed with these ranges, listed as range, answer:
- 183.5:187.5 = 33.22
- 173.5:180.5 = 46.45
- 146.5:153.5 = 53.53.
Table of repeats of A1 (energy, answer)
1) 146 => 54.95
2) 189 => 42.42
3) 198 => 61.83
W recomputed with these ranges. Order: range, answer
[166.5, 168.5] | 74.45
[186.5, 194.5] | 56.96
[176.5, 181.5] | 60.63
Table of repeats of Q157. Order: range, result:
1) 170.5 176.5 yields 73.2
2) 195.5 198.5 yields 61.83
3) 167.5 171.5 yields 76.33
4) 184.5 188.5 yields 39.91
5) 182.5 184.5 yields 37.37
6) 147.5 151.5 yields 58.86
